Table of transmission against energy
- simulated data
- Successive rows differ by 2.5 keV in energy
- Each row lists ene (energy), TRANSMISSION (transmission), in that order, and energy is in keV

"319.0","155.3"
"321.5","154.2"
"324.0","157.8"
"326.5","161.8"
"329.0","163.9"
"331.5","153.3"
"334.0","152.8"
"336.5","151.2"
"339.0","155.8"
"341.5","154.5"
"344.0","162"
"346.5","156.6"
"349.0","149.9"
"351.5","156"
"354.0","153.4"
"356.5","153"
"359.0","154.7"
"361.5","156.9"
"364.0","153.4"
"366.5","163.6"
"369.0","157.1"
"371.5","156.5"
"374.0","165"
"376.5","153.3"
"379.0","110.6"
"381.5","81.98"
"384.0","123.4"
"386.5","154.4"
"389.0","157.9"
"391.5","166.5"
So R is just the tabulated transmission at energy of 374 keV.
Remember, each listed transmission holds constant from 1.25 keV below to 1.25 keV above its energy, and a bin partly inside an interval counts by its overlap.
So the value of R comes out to 165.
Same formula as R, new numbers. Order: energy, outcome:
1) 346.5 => 156.6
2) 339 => 155.8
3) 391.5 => 166.5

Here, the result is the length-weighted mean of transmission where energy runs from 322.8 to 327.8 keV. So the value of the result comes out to 160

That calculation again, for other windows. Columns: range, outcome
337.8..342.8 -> 155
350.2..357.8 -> 154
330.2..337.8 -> 153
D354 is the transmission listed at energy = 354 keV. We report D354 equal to 153.4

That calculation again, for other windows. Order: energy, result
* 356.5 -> 153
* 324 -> 157.8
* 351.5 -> 156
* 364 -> 153.4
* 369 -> 157.1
